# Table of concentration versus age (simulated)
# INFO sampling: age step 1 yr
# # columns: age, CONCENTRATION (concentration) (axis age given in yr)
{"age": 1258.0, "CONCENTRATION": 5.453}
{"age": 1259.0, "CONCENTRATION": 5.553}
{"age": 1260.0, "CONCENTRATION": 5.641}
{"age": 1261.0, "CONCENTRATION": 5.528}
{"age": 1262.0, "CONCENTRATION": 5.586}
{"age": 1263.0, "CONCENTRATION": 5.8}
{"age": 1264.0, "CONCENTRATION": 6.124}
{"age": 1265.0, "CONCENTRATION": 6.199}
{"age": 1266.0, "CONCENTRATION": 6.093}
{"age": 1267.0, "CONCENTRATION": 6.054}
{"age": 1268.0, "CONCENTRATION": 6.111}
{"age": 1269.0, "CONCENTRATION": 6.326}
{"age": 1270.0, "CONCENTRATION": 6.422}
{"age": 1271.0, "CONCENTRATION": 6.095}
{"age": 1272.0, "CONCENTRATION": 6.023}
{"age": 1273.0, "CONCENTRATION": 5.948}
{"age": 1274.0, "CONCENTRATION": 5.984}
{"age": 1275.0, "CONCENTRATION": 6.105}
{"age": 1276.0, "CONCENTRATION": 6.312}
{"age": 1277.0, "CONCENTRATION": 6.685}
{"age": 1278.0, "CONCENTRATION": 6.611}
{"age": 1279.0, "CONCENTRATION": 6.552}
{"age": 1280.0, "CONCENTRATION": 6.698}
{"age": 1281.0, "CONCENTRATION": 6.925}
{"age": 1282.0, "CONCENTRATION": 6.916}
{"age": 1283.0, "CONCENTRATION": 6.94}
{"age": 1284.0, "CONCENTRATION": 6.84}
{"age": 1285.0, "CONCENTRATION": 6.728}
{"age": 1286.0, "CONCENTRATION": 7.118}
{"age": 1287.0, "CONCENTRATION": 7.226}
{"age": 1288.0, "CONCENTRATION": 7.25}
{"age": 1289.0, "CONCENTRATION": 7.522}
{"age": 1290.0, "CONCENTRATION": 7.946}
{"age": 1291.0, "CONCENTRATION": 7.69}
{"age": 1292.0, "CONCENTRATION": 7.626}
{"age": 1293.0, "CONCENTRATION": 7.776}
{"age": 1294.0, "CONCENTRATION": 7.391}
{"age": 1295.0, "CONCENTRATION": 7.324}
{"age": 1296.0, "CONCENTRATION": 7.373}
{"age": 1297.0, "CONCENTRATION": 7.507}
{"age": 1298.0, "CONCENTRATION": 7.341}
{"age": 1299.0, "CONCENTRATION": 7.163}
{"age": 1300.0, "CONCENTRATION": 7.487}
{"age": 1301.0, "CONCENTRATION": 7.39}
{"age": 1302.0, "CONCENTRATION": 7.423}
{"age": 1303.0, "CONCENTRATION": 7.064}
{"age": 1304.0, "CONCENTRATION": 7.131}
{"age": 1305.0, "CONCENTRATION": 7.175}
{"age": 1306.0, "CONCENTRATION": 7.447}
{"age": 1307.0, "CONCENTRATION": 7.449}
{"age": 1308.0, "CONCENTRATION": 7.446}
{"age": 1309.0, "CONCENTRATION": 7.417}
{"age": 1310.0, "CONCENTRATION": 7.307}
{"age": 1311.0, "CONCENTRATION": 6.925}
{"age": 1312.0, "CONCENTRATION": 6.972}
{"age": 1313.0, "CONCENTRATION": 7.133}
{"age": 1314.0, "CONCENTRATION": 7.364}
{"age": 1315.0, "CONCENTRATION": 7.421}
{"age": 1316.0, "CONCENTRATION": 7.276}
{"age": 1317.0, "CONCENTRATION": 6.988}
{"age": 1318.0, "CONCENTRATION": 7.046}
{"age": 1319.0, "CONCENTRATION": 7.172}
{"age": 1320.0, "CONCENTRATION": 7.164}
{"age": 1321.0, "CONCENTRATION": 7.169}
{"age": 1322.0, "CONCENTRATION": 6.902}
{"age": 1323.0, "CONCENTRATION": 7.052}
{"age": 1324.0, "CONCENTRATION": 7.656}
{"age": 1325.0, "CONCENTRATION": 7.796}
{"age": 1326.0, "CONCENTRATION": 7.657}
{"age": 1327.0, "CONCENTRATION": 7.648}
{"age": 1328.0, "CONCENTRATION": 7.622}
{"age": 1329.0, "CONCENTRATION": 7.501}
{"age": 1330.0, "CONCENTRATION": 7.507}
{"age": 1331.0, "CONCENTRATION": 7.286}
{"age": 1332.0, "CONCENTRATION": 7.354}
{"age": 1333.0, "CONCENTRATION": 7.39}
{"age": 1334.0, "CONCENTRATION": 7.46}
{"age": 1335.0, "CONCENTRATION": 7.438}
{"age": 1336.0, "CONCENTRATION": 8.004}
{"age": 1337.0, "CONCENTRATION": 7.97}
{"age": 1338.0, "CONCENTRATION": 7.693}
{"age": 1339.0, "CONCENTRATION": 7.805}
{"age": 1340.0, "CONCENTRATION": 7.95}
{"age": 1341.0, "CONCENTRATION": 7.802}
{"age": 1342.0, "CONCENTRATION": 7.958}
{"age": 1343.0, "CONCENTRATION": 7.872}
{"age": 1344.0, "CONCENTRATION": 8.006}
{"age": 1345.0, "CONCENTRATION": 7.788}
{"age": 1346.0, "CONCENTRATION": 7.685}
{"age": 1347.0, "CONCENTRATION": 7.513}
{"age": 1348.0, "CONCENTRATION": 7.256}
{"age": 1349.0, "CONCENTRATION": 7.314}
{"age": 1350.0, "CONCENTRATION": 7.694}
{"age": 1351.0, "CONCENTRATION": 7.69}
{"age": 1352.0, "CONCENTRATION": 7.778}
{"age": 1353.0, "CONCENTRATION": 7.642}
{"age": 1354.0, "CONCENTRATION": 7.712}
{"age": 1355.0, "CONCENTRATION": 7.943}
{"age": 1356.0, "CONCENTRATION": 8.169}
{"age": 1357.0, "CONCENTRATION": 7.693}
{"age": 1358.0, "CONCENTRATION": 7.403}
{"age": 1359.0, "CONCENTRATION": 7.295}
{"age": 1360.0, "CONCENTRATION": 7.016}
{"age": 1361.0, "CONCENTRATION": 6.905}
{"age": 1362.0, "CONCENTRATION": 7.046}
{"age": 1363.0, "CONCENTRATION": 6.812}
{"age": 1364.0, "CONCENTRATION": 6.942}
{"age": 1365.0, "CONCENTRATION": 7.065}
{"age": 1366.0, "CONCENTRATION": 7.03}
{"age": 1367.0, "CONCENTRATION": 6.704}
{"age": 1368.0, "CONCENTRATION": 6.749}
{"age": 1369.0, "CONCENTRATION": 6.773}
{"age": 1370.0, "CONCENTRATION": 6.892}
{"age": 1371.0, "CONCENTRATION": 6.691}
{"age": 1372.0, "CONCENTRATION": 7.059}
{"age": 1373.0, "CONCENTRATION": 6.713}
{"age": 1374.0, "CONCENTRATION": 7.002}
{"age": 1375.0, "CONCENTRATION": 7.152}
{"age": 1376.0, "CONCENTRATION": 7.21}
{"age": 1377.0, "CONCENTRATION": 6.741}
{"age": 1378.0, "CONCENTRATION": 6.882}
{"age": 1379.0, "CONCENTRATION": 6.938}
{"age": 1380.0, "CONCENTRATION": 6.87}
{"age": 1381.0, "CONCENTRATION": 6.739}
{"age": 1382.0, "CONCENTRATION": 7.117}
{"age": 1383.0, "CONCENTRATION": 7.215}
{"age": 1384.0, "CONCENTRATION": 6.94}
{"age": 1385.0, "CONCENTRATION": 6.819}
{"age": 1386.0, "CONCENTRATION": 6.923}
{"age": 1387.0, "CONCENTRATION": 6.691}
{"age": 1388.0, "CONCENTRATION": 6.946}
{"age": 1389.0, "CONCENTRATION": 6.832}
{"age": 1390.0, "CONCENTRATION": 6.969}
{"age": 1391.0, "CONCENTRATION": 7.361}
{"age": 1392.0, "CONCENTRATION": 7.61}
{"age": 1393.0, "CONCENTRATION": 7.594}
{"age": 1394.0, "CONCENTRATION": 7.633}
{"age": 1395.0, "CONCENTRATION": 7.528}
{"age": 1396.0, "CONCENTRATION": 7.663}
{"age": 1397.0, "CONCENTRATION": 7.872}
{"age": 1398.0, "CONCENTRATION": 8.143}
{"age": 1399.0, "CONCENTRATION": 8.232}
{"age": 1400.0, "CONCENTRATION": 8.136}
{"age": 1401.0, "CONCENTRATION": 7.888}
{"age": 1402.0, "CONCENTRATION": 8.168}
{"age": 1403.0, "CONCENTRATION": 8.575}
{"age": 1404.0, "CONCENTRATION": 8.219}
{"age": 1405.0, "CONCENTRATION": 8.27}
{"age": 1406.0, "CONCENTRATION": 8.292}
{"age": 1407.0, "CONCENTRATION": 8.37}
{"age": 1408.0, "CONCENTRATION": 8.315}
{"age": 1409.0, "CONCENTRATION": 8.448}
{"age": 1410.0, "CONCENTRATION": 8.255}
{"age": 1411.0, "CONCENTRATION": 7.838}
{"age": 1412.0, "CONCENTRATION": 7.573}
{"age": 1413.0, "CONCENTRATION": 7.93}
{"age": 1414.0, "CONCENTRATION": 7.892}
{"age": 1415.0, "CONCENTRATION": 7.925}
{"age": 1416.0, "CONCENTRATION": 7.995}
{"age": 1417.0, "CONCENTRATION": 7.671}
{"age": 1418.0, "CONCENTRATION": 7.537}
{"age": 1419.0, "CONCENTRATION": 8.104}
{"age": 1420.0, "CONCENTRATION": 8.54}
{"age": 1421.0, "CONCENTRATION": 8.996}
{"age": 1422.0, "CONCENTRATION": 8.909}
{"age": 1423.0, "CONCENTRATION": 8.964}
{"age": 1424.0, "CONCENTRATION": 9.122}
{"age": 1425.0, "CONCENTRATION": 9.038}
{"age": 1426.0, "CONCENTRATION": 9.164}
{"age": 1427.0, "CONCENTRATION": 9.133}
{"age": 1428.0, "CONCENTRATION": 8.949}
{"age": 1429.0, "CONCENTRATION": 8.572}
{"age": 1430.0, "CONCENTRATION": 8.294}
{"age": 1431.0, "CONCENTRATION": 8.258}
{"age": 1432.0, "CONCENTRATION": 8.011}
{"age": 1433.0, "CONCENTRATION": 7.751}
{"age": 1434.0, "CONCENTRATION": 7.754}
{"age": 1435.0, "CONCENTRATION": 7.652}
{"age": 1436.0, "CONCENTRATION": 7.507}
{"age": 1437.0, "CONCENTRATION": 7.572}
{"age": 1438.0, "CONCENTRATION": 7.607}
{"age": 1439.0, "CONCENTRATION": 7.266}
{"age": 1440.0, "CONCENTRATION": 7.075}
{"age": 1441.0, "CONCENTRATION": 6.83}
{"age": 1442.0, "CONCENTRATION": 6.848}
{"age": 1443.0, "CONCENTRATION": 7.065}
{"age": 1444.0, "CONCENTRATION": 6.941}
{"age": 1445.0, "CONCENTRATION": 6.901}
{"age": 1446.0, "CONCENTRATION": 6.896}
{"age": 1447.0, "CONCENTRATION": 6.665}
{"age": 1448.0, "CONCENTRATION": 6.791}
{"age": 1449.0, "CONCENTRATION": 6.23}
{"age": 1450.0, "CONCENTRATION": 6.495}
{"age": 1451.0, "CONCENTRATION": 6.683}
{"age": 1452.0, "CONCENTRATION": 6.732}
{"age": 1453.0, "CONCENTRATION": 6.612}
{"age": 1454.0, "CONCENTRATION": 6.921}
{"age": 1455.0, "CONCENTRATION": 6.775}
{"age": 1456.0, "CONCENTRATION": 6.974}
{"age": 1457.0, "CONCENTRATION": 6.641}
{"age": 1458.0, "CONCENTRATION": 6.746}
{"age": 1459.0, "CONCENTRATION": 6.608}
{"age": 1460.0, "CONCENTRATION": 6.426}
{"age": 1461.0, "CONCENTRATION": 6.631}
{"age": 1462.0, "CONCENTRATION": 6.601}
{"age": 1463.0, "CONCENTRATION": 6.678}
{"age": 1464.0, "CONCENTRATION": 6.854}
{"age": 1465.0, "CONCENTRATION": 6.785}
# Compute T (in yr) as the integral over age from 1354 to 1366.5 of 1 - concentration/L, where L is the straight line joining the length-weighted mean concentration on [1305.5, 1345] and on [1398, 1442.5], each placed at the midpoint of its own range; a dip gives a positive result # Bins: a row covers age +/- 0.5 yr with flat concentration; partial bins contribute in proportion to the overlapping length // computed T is 0.7 yr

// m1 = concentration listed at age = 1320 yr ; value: 7.164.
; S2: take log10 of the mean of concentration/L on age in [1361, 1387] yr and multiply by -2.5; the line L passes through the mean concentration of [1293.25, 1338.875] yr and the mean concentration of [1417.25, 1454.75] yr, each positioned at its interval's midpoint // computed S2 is 0.09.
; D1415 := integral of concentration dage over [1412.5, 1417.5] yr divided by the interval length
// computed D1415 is 7.88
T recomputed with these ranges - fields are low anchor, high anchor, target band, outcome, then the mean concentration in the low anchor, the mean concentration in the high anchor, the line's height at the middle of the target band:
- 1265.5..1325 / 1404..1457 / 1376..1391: 1.13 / 7.02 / 7.74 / 7.49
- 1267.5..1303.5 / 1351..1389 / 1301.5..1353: -3.29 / 6.94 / 7.09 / 7.01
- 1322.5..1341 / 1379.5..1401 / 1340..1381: 1.04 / 7.6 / 7.34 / 7.47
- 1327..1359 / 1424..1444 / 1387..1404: 0.28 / 7.67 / 7.92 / 7.81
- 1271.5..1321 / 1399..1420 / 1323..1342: -0.56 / 7.1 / 8.09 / 7.41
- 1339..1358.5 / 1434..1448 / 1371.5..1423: -1.58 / 7.73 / 7.15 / 7.43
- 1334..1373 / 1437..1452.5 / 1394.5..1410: -2.18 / 7.43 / 6.89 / 7.14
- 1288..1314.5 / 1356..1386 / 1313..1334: -0.27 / 7.37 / 7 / 7.25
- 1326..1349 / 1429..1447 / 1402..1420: -1.42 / 7.65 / 7.44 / 7.49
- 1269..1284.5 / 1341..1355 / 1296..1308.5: -0.78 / 6.47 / 7.7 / 6.91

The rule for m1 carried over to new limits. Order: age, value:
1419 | 8.104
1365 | 7.065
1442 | 6.848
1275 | 6.105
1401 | 7.888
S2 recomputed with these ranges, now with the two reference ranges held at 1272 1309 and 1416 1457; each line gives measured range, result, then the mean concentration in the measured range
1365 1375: 0.08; 6.87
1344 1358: -0.05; 7.68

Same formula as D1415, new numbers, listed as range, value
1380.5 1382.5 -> 6.93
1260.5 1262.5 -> 5.56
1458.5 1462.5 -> 6.57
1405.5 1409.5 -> 8.36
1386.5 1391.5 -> 6.96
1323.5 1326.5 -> 7.7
